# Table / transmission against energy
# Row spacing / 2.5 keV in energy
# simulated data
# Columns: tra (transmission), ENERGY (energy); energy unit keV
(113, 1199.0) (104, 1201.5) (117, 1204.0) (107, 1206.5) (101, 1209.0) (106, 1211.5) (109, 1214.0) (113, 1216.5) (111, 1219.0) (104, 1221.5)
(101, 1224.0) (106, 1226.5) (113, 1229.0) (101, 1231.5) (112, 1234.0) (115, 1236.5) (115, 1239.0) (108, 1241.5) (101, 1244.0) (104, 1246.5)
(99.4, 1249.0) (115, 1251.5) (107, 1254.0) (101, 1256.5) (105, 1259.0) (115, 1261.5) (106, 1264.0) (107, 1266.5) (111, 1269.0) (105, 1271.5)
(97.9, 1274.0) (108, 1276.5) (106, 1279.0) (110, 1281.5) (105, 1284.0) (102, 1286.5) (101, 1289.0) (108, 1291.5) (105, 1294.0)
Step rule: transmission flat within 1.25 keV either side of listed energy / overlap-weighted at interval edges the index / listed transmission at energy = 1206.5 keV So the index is 107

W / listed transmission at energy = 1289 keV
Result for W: 101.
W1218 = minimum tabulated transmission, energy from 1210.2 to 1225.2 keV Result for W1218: 101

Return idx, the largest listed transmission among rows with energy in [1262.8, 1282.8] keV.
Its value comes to 111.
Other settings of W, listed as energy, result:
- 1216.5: 113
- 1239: 115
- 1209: 101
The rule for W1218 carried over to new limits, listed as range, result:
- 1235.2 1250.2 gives 99.4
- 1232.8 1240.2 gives 112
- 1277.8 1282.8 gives 106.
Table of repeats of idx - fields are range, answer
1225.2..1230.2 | 113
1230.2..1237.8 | 115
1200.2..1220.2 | 117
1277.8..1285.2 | 110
